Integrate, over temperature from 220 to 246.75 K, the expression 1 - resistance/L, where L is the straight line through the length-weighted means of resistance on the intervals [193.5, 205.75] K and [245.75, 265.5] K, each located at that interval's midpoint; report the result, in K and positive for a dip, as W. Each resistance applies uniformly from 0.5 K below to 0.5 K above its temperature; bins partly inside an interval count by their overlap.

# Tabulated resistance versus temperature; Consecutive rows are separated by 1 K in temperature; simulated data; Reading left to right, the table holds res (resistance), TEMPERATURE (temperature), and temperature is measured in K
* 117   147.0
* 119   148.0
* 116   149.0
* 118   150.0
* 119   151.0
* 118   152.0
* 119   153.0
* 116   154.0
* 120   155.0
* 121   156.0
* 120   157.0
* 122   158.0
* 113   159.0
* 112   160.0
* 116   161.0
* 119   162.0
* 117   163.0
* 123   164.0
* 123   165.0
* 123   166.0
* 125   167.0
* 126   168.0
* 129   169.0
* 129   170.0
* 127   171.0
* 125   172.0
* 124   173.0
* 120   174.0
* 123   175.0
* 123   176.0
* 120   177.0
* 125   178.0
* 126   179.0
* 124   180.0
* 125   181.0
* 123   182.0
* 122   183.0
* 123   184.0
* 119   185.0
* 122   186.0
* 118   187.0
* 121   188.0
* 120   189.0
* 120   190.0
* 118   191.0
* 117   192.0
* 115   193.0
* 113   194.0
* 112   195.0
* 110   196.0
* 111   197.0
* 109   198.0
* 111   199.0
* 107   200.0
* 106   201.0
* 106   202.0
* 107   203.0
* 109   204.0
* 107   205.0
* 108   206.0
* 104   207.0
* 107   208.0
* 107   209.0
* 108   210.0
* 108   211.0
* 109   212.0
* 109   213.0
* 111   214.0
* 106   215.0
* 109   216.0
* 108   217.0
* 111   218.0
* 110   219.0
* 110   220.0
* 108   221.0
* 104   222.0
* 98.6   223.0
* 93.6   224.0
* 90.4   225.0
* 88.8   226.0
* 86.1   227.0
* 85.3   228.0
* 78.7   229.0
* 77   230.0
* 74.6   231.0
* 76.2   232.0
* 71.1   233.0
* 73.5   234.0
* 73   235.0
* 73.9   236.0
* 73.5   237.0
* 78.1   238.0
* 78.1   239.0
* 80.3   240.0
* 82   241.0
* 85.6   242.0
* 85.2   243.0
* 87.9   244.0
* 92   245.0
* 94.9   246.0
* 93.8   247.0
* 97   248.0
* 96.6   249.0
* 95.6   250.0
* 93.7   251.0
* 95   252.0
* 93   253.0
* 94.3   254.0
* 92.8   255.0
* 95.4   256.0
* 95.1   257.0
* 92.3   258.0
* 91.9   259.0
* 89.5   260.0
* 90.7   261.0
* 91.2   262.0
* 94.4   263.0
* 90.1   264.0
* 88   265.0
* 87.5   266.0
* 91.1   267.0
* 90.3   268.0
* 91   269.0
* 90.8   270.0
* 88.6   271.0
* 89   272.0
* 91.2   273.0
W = 4.0 K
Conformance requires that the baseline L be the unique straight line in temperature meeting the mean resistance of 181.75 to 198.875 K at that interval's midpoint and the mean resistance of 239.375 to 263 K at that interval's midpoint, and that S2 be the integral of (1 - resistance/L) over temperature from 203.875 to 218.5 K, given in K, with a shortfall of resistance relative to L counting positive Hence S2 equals 0.0 K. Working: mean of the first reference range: 117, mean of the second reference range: 91.5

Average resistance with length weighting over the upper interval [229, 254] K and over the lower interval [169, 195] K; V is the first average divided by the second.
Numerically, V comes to 0.69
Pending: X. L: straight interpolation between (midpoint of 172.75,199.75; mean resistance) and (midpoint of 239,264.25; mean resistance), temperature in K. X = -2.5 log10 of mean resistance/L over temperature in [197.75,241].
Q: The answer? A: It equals 0.10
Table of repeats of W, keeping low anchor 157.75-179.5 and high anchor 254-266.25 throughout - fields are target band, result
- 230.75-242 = 2.6 K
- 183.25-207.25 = 0.0 K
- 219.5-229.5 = 0.9 K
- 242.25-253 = 0.3 K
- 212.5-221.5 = -0.3 K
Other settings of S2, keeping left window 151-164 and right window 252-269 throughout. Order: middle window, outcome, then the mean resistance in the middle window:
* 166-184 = -1.7 K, 124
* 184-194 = -0.8 K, 119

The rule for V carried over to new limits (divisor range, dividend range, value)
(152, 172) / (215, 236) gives 0.75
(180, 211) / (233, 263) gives 0.77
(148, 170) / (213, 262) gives 0.76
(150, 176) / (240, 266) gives 0.76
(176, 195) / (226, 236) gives 0.64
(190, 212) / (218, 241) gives 0.78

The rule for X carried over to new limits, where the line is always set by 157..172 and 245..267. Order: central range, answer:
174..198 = -0.040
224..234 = 0.243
